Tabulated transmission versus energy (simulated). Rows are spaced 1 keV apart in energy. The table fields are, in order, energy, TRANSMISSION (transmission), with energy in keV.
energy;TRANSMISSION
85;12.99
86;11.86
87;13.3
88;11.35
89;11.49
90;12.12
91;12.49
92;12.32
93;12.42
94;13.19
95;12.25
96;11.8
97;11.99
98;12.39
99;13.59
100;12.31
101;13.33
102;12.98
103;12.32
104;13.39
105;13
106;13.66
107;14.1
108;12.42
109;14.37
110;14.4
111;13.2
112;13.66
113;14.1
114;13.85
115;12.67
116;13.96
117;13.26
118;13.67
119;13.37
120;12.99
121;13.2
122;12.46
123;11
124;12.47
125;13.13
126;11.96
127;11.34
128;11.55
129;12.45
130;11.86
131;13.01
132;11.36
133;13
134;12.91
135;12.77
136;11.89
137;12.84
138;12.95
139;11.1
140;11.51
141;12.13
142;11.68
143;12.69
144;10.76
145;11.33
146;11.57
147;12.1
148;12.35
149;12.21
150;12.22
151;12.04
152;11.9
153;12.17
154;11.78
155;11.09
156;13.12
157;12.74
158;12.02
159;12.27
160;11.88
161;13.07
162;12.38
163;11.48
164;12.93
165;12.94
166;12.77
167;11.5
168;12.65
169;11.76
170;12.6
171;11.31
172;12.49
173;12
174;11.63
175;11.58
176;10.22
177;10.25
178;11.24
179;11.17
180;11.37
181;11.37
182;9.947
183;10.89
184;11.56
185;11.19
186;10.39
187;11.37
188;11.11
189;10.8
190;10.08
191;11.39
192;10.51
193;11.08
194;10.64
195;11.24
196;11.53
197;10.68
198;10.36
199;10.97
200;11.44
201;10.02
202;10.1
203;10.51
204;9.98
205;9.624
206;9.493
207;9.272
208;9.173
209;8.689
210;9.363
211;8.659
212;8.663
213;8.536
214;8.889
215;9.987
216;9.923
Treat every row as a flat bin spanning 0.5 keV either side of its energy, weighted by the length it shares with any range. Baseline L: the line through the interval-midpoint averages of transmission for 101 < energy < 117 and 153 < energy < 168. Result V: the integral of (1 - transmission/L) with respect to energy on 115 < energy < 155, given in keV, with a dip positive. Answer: 1.9 keV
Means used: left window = 13.5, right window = 12.3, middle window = 12.3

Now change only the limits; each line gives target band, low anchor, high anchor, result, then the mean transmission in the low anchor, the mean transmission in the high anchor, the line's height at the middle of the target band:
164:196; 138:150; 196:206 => -1.2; 11.8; 10.4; 10.9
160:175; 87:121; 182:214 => -1.4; 13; 10.3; 11.2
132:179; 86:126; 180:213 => -2.1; 12.9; 10.4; 11.5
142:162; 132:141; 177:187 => -0.4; 12.3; 11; 11.9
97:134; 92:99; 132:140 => -1.6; 12.4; 12.4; 12.4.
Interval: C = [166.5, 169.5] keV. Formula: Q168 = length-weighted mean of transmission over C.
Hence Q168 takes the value 12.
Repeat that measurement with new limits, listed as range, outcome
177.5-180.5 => 11.3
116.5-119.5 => 13.4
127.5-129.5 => 12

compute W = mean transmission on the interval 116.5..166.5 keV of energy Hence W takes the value 12.3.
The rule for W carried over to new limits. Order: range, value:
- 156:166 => 12.5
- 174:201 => 10.9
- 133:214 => 11.3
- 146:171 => 12.2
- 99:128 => 13.1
